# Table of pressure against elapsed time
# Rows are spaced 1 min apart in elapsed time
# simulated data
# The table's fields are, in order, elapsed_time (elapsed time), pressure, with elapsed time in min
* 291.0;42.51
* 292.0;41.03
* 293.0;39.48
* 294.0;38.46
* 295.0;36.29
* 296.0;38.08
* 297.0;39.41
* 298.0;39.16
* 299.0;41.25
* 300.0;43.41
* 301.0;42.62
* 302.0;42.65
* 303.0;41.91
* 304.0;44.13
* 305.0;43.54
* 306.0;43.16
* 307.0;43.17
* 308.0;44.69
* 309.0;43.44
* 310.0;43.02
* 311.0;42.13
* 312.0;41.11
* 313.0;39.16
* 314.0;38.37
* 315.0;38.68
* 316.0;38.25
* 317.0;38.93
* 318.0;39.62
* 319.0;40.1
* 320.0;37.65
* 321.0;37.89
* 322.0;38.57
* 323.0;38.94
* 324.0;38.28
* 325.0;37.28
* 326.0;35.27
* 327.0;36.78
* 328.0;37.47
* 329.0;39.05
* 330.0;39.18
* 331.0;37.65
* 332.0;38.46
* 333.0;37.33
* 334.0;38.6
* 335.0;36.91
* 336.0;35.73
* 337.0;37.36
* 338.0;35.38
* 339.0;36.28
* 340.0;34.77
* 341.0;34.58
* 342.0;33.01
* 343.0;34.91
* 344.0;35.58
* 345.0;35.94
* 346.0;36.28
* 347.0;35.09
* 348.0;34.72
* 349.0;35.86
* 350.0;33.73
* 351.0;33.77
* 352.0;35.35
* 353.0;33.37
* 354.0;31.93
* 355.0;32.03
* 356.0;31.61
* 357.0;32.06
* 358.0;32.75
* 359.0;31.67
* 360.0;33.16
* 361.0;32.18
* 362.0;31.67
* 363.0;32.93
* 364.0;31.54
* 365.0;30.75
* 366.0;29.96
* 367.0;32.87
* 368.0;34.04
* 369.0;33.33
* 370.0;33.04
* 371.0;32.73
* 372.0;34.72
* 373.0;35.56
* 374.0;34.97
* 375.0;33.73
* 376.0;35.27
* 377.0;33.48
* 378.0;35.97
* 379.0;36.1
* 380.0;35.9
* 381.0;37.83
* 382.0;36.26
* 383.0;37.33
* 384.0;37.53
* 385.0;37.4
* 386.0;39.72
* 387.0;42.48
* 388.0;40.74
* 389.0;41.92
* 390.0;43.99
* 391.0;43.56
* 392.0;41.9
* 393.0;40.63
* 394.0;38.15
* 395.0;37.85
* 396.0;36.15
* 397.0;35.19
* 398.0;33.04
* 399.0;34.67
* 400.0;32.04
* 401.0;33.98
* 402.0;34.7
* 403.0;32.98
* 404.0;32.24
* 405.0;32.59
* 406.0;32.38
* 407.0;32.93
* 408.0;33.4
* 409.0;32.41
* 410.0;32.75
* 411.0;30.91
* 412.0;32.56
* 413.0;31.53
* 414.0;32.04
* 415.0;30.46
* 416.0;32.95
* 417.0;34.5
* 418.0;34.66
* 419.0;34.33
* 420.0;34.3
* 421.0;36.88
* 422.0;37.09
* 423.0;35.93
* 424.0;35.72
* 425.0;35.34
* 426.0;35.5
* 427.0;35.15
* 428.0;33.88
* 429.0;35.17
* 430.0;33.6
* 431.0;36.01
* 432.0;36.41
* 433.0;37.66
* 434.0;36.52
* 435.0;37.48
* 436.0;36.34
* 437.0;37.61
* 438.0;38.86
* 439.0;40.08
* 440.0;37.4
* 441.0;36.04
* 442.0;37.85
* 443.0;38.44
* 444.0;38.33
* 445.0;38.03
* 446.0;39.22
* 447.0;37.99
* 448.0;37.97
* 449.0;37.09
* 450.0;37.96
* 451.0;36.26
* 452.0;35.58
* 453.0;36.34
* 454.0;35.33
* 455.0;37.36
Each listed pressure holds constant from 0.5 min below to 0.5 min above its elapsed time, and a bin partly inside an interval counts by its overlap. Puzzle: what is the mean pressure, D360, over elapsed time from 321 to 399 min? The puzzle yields 35.8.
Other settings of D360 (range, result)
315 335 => 38.2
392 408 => 34.8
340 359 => 34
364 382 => 34.1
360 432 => 35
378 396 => 39.2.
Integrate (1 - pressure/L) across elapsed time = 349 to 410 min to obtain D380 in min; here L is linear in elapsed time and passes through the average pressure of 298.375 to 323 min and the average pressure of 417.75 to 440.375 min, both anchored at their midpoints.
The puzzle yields 5.2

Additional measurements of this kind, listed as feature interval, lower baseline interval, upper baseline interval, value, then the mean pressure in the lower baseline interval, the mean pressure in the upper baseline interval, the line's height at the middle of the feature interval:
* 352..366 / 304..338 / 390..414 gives 1.9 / 39.3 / 34.9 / 37.2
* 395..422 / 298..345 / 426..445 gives 2.8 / 39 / 36.8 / 37.3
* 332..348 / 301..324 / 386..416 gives 1.4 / 40.9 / 35.6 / 39.2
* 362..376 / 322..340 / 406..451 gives 1.4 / 37.4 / 35.6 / 36.7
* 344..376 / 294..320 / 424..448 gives 4.8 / 40.9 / 36.9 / 39.3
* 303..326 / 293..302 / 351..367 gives -1.5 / 40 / 32.3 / 37.8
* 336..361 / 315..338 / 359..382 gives 1.1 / 37.9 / 33.7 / 35.8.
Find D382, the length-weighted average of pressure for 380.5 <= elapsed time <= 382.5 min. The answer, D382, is 37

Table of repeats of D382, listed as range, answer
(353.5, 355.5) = 32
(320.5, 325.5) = 38.2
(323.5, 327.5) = 36.9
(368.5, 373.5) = 33.9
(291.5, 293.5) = 40.3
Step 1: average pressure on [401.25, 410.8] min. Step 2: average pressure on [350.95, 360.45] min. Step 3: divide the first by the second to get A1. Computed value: 1.0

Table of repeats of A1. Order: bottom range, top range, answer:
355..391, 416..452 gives 1.04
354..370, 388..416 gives 1.09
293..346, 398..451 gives 0.91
